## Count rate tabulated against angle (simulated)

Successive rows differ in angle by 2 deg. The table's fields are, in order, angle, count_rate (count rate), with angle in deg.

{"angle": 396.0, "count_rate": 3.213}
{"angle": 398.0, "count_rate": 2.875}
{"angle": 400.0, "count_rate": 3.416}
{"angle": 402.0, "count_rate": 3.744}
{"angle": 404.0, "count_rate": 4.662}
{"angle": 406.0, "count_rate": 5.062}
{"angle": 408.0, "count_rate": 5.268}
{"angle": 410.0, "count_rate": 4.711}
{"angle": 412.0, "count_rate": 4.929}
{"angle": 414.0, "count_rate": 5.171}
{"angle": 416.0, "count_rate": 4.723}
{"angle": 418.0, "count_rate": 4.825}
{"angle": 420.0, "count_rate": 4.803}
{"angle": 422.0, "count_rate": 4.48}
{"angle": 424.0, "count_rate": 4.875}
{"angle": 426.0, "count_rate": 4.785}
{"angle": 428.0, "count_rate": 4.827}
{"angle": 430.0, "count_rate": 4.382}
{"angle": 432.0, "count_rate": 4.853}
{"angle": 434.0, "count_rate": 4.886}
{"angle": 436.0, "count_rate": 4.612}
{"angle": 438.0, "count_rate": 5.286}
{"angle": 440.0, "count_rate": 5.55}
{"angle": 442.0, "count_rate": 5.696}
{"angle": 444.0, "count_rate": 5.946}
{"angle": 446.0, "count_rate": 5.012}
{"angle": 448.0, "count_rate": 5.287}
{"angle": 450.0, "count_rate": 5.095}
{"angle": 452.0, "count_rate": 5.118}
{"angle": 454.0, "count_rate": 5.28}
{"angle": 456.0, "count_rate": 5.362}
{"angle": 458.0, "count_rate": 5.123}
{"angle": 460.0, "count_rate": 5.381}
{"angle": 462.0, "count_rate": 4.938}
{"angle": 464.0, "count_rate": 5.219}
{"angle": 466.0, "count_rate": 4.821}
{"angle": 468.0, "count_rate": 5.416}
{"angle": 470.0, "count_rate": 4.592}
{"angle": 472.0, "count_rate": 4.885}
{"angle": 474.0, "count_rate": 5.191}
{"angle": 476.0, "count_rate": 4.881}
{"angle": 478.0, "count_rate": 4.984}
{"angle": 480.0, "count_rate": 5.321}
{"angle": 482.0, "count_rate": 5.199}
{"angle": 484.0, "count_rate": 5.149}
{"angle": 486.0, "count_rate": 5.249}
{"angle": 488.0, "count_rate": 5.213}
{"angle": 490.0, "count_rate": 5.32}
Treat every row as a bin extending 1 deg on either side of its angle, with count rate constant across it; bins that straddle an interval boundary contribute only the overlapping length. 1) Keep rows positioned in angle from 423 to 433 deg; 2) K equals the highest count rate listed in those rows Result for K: 4.875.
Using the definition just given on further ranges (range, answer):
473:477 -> 5.191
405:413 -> 5.268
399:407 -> 5.062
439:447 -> 5.946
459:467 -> 5.381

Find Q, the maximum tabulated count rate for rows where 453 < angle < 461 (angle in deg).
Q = 5.381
